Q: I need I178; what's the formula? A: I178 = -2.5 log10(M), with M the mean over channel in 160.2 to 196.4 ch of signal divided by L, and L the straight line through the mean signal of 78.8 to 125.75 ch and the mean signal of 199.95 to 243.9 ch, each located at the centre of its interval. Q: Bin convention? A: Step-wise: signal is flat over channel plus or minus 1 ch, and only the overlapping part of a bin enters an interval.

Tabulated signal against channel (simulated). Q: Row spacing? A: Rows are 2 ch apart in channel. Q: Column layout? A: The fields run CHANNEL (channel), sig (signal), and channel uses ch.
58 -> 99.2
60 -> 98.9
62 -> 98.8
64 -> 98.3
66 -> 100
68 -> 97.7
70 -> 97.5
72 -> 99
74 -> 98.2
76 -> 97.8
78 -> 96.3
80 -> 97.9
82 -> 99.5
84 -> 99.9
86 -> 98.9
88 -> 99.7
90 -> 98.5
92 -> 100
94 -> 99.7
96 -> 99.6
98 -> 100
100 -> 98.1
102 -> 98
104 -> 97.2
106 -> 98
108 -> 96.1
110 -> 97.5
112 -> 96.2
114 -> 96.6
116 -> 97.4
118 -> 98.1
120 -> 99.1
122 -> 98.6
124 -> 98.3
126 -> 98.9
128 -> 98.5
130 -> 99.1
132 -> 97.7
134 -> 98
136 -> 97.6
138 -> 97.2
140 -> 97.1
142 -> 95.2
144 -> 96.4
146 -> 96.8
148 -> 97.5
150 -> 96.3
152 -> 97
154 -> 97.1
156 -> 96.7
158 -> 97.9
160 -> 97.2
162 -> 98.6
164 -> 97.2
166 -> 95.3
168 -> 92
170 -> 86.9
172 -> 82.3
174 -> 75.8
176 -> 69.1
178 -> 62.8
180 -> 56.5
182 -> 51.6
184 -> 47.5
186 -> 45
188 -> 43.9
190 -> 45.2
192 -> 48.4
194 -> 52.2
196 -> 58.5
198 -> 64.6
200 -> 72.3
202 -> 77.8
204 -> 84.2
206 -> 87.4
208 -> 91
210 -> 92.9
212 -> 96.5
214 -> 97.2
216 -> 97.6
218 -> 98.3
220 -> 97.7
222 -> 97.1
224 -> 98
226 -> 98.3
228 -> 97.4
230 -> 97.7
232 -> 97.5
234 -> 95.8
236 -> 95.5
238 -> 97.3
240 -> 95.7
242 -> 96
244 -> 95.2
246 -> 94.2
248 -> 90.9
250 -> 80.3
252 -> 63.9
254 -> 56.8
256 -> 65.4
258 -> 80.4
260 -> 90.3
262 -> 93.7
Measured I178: 0.372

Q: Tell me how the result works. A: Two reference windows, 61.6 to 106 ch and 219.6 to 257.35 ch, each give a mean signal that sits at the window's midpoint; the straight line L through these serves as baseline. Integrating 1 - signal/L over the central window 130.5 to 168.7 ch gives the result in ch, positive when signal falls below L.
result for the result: -0.8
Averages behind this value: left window 98.6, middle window 96.8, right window 89.8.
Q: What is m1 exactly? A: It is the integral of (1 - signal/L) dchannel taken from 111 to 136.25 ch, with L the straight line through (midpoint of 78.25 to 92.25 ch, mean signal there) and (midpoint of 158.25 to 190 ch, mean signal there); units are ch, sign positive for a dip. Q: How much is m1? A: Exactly -2.9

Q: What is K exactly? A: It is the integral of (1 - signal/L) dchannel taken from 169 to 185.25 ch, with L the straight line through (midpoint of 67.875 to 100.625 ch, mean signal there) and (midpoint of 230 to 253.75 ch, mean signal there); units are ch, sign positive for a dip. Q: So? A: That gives 4.8 ch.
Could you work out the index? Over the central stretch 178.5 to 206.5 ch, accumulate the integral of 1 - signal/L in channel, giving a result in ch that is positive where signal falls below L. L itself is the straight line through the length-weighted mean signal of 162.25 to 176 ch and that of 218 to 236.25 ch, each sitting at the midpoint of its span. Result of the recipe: 9.9 ch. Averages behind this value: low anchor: 87.4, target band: 59.2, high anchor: 97.4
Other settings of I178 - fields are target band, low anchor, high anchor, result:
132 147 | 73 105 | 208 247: 0.01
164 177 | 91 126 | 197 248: 0.13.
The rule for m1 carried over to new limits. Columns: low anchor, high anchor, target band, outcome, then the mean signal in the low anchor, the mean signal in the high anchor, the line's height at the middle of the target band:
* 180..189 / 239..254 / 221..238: -4.90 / 48.1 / 85.9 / 75.6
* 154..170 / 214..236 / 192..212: 4.45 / 95.9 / 97.4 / 96.9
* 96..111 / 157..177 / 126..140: -0.61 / 98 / 89.2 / 93.9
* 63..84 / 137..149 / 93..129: -0.25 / 98.3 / 96.7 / 97.4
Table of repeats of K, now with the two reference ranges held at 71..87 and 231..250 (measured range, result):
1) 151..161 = -0.06 ch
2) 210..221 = -0.22 ch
